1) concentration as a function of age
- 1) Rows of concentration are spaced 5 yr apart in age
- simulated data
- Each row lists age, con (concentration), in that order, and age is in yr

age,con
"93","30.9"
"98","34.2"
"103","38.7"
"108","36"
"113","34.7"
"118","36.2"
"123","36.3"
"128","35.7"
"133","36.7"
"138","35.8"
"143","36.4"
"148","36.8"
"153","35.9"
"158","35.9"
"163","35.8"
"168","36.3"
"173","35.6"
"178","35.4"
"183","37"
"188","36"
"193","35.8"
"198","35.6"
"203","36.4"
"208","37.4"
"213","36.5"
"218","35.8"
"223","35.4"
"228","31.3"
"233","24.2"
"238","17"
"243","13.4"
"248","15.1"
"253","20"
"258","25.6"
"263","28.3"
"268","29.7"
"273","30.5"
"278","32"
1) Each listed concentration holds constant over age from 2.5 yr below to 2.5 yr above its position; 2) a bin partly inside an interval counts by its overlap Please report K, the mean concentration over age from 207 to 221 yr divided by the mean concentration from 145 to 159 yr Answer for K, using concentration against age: 1.01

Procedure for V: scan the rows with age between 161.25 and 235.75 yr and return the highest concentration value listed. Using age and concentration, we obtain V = 37.4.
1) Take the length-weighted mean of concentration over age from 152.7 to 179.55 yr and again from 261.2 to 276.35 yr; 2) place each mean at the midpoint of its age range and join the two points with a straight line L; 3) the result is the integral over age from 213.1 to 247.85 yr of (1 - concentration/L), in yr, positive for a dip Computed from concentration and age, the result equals 6.51 yr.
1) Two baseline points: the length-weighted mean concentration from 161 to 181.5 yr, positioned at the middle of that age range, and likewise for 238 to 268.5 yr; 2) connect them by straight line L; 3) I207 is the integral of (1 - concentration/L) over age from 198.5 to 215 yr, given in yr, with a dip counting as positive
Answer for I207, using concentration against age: -4.0 yr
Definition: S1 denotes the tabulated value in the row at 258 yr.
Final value 25.6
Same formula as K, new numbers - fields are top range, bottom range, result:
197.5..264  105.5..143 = 0.77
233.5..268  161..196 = 0.58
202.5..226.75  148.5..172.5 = 1.00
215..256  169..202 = 0.67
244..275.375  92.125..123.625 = 0.69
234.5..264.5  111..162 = 0.55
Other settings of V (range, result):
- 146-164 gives 36.8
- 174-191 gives 37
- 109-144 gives 36.7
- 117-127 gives 36.3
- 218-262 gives 35.8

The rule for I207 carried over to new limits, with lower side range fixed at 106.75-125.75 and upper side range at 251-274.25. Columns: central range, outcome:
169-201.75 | -4.6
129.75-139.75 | -0.5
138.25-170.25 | -2.6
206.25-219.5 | -3.0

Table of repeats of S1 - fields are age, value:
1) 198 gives 35.6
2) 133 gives 36.7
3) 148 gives 36.8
